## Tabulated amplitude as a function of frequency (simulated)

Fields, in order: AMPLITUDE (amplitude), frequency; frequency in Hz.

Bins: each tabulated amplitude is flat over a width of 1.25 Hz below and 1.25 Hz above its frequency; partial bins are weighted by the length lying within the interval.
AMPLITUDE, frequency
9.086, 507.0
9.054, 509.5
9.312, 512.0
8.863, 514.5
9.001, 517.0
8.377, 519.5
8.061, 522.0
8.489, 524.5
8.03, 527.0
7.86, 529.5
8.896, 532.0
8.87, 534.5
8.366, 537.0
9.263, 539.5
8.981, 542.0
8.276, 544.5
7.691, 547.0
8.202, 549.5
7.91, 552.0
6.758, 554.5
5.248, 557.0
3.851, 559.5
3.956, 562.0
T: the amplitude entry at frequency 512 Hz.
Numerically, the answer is 9.312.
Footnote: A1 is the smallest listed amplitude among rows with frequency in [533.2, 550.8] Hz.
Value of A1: 7.691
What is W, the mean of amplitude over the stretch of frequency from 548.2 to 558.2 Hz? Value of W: 7.04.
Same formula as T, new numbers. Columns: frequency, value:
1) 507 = 9.086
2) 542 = 8.981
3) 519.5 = 8.377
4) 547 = 7.691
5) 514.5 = 8.863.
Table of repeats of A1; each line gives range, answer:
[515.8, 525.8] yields 8.061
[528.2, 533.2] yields 7.86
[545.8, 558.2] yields 5.248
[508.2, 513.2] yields 9.054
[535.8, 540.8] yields 8.366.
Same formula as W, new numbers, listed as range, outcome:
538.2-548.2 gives 8.56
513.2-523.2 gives 8.58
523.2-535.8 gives 8.43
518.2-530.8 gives 8.17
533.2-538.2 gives 8.62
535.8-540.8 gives 8.82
